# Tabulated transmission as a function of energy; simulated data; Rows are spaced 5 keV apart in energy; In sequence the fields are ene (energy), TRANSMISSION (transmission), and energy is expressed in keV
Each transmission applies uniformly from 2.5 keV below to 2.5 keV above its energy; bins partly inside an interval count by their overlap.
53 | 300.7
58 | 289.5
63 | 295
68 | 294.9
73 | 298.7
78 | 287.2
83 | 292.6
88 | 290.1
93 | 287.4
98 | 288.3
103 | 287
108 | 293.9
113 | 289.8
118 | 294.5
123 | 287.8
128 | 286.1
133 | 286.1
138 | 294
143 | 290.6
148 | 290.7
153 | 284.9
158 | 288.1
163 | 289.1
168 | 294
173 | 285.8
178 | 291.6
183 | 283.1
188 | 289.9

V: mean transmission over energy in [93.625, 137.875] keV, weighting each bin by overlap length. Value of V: 289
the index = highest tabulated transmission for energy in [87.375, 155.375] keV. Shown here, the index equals 294.5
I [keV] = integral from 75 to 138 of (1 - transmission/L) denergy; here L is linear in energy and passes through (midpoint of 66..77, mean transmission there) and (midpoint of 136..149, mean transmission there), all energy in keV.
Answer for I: 0.9 keV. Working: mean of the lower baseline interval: 296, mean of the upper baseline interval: 292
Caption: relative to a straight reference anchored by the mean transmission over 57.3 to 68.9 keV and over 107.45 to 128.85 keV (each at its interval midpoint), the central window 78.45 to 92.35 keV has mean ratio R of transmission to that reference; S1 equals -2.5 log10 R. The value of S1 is 0.01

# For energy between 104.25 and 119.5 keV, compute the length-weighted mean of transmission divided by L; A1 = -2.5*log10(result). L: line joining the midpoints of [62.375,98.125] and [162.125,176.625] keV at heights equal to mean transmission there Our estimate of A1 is 0.00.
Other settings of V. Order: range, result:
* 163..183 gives 289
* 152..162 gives 287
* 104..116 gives 291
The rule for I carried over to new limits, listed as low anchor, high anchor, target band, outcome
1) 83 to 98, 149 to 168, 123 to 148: 0.0 keV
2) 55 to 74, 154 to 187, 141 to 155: 0.0 keV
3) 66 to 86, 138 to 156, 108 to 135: 0.1 keV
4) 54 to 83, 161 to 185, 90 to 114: 0.2 keV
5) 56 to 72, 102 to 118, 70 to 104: 0.2 keV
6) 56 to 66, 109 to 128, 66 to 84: -0.1 keV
